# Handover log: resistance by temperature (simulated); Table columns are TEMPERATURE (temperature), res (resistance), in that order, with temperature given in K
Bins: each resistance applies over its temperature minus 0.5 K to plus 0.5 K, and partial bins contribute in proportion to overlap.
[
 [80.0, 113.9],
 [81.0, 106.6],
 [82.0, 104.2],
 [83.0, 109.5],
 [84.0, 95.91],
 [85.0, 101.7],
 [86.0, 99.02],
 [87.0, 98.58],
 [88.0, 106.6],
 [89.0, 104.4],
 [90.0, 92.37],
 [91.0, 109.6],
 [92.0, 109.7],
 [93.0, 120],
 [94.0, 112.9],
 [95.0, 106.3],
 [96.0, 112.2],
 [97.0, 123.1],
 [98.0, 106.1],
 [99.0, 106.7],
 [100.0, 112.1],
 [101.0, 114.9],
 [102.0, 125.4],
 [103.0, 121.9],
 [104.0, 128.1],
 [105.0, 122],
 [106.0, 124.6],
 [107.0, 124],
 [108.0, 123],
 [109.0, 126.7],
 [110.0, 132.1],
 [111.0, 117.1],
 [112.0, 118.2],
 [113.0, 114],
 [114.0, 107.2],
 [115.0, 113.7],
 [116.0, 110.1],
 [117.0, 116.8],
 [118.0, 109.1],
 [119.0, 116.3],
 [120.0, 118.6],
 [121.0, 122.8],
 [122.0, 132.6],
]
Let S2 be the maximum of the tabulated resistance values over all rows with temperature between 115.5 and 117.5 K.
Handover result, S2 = 116.8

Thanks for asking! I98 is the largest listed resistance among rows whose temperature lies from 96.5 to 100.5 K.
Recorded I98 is 123.1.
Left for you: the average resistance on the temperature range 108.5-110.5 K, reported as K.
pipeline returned 129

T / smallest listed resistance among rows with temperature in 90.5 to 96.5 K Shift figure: 106.3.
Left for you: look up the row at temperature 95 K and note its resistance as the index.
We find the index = 106.3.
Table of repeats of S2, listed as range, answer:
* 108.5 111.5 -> 132.1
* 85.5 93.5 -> 120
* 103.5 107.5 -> 128.1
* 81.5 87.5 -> 109.5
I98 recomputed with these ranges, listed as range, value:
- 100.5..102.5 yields 125.4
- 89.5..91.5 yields 109.6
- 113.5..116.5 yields 113.7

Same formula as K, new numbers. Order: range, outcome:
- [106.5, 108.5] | 124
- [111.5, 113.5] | 116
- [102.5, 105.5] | 124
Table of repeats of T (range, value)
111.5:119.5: 107.2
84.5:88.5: 98.58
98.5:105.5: 106.7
